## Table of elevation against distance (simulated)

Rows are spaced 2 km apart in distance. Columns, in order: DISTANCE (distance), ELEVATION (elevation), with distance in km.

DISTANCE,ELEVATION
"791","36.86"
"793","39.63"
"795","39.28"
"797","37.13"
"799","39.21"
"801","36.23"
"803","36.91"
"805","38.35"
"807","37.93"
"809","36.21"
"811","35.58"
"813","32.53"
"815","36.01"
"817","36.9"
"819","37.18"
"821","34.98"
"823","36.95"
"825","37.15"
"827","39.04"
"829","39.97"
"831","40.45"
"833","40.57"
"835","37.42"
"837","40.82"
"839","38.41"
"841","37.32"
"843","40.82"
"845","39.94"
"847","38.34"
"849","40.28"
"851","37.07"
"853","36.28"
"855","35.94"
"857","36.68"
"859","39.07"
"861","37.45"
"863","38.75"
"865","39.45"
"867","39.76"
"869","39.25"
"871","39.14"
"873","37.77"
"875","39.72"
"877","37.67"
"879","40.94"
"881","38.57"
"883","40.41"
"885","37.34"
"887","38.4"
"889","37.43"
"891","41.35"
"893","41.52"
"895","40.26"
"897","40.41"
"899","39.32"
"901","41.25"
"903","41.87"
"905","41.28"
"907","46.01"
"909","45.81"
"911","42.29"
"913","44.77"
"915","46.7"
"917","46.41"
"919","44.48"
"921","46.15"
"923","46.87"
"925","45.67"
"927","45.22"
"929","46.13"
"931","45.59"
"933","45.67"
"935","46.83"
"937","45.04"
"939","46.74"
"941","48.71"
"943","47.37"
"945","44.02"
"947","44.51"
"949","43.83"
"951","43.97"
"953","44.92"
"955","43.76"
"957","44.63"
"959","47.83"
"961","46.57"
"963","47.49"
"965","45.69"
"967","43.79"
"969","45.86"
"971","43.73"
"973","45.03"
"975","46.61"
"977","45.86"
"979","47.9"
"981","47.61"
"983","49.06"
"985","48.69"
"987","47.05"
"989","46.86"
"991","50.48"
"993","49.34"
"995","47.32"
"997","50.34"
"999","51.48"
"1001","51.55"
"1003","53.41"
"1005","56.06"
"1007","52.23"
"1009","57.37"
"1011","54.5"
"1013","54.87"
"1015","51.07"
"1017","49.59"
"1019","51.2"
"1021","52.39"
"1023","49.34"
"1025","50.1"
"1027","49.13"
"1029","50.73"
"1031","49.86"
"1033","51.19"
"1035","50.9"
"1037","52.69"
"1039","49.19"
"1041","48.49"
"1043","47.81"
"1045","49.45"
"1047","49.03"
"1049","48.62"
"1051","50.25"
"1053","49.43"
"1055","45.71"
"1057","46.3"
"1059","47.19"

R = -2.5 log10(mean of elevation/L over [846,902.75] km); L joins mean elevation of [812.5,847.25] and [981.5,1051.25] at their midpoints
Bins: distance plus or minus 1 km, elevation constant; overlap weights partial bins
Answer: 0.06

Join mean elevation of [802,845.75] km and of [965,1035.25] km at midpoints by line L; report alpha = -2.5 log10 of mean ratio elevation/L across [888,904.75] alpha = 0.06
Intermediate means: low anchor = 37.8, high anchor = 49.7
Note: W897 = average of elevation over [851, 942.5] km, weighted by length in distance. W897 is 41.8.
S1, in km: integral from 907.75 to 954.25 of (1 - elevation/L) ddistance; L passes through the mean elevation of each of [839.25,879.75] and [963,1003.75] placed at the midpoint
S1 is -1.7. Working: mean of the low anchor 38.6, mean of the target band 45.5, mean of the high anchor 47.8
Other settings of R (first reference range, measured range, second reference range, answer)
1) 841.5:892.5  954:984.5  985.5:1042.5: 0.03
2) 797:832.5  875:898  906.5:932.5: 0.09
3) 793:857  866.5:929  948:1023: 0.02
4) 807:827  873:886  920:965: 0.05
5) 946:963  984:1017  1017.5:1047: -0.07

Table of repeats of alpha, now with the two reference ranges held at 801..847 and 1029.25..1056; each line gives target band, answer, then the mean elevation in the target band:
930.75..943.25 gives -0.07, 46.6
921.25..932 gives -0.06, 45.9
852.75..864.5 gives 0.06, 37.5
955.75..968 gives -0.02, 46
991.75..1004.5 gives -0.08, 50.8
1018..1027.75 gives -0.05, 50.5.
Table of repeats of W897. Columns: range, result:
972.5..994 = 47.7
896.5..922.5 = 43.7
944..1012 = 47.9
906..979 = 45.6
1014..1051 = 50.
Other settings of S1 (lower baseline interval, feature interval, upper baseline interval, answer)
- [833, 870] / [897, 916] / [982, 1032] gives -0.1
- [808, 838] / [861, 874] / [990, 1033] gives 0.6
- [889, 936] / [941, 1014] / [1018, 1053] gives -1.5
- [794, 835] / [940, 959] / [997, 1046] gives 0.5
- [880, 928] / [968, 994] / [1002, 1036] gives 0.9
